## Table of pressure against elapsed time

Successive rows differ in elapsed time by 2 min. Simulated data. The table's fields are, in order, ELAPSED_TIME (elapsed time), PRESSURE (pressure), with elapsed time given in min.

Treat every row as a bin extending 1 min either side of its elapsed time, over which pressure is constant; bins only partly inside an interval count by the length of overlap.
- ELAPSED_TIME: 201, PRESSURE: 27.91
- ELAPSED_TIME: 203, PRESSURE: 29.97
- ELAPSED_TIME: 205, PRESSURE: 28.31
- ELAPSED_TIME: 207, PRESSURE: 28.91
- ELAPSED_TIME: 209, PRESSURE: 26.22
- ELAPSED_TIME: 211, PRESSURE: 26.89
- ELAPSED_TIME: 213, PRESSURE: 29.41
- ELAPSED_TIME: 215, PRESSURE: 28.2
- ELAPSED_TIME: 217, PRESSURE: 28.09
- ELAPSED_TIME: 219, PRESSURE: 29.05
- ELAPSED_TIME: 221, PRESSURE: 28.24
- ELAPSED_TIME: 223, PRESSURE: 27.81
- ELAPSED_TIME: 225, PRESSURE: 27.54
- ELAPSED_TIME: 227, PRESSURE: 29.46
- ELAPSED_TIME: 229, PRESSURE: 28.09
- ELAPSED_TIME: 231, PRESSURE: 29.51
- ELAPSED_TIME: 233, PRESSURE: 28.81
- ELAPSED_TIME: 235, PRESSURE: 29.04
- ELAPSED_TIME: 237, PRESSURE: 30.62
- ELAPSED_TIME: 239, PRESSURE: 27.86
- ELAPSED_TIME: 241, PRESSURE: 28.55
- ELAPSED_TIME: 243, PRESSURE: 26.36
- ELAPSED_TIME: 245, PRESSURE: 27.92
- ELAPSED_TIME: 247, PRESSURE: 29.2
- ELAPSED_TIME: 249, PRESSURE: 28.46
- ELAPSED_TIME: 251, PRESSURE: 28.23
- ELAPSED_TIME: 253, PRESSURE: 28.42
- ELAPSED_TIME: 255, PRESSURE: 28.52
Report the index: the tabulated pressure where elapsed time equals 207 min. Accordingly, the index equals 28.91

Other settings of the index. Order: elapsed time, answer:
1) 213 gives 29.41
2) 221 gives 28.24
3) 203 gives 29.97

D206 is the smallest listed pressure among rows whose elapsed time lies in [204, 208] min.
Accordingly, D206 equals 28.31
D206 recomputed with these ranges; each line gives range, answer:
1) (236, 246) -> 26.36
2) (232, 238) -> 28.81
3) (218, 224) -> 27.81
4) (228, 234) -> 28.09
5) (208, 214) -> 26.22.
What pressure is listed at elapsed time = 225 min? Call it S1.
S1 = 27.54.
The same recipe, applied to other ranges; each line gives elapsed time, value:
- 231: 29.51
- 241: 28.55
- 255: 28.52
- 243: 26.36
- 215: 28.2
